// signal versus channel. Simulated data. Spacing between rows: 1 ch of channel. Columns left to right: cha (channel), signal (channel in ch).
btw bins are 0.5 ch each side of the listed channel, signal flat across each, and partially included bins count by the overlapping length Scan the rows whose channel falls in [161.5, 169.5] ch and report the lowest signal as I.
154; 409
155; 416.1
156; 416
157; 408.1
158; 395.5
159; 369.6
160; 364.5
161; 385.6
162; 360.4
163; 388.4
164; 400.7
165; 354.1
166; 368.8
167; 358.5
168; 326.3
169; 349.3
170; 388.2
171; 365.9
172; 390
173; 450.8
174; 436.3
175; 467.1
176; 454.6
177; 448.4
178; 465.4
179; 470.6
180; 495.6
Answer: 326.3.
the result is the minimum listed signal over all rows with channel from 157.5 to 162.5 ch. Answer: 360.4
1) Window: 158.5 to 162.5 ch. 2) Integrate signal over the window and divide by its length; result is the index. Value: 370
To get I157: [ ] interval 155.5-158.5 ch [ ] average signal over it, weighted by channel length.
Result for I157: 407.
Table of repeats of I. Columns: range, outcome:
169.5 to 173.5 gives 365.9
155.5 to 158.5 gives 395.5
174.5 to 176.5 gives 454.6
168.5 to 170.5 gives 349.3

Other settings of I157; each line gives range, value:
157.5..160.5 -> 377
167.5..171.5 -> 357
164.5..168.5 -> 352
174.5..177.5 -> 457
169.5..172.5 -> 381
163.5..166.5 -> 375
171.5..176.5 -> 440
